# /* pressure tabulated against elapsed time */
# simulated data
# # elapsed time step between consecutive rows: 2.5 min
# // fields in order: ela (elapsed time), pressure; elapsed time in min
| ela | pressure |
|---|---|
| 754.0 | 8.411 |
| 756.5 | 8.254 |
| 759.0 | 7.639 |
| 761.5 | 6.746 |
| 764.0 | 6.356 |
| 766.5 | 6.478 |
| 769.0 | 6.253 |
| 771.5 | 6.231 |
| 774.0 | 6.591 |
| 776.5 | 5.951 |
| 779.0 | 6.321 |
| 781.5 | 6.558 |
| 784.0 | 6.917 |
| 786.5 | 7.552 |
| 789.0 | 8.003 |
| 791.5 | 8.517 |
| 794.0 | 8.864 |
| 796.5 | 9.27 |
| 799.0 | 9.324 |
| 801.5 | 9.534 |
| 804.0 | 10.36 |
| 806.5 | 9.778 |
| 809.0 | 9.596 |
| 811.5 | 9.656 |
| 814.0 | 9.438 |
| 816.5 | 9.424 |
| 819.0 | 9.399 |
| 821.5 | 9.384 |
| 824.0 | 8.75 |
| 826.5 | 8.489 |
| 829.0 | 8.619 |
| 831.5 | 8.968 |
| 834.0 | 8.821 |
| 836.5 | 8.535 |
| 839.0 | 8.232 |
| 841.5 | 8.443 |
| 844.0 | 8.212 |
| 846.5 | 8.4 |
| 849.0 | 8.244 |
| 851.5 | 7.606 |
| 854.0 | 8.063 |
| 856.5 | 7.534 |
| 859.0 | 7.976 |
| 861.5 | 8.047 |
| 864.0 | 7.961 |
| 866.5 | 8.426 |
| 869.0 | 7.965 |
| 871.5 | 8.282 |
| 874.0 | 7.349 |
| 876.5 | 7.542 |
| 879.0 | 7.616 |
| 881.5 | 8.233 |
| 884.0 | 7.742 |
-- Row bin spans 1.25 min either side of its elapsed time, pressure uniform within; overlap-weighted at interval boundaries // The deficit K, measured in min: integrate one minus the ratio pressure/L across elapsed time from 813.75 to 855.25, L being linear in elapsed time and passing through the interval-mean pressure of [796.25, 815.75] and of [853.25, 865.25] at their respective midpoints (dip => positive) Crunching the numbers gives 0.4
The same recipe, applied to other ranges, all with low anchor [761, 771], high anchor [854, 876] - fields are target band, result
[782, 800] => -3.8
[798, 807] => -3.6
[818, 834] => -3.5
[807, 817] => -3.4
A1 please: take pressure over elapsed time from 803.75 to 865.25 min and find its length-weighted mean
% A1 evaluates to 8.69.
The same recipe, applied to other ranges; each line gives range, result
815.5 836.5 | 8.95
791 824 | 9.42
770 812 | 8.14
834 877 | 8.08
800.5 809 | 9.86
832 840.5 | 8.57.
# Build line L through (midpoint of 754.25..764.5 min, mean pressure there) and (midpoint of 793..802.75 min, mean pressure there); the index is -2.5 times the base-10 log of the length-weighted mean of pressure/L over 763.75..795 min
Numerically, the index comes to 0.202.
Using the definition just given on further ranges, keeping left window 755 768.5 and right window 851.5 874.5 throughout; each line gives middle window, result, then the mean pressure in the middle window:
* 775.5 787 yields 0.10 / 6.62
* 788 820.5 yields -0.25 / 9.33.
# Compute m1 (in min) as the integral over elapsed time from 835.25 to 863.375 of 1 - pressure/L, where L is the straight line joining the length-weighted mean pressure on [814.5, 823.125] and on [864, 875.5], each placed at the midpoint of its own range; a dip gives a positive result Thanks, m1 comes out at 1.4 min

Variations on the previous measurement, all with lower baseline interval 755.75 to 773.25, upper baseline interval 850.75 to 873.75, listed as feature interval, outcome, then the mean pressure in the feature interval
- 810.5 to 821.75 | -3.1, 9.46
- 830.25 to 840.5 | -1.3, 8.63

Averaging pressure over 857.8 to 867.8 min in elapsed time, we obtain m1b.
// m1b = 8.1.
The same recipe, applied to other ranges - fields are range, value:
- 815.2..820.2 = 9.41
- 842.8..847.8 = 8.31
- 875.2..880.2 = 7.58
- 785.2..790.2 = 7.77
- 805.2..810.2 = 9.69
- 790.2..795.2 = 8.68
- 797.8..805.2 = 9.74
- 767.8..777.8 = 6.26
